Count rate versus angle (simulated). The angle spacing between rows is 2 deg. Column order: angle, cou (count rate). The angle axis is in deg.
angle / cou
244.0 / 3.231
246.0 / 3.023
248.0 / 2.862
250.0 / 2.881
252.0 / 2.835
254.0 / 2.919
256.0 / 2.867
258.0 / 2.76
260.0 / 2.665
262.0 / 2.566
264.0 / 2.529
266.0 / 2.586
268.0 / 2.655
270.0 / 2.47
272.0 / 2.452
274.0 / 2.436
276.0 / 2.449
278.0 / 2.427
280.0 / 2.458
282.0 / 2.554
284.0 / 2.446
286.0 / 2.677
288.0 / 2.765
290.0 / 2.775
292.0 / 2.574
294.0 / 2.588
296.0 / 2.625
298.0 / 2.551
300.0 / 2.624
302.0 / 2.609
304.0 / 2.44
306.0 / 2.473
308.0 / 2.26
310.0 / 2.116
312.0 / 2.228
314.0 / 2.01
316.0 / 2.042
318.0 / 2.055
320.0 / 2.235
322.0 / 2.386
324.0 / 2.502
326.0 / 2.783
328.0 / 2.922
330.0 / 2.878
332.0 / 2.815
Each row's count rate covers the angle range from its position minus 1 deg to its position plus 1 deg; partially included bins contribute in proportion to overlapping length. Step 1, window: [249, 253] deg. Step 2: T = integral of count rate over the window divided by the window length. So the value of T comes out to 2.86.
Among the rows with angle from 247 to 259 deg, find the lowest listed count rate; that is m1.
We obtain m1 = 2.76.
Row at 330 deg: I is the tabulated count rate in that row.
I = 2.878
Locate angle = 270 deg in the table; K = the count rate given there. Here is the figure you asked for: 2.47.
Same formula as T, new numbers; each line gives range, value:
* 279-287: 2.53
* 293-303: 2.6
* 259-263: 2.62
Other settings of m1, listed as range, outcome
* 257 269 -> 2.529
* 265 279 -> 2.427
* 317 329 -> 2.055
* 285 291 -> 2.677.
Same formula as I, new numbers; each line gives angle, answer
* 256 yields 2.867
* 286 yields 2.677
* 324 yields 2.502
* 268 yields 2.655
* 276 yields 2.449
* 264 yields 2.529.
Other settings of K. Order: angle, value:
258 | 2.76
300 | 2.624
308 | 2.26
